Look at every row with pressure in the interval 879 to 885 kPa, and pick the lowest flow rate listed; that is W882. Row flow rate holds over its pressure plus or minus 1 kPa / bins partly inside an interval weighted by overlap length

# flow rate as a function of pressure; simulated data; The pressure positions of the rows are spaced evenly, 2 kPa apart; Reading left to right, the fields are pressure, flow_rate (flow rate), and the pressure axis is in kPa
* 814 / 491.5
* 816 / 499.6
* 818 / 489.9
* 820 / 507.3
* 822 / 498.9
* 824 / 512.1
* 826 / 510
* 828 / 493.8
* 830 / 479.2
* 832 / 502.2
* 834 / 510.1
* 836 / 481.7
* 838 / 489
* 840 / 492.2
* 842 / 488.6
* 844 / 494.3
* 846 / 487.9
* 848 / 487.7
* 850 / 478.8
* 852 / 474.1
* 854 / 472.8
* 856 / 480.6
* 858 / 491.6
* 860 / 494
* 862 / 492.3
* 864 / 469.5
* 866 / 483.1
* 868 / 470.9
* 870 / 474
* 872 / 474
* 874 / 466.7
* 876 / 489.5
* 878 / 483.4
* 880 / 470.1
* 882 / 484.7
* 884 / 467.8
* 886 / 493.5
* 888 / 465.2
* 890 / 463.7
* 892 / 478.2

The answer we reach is 467.8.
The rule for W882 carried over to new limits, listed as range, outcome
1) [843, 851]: 478.8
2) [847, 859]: 472.8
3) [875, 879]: 483.4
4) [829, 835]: 479.2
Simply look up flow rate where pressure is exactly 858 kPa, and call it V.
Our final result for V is 491.6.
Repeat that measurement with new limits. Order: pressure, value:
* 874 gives 466.7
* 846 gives 487.9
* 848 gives 487.7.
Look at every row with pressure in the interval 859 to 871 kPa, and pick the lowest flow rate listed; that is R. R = 469.5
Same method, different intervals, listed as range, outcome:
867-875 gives 466.7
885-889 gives 465.2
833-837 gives 481.7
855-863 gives 480.6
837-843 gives 488.6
